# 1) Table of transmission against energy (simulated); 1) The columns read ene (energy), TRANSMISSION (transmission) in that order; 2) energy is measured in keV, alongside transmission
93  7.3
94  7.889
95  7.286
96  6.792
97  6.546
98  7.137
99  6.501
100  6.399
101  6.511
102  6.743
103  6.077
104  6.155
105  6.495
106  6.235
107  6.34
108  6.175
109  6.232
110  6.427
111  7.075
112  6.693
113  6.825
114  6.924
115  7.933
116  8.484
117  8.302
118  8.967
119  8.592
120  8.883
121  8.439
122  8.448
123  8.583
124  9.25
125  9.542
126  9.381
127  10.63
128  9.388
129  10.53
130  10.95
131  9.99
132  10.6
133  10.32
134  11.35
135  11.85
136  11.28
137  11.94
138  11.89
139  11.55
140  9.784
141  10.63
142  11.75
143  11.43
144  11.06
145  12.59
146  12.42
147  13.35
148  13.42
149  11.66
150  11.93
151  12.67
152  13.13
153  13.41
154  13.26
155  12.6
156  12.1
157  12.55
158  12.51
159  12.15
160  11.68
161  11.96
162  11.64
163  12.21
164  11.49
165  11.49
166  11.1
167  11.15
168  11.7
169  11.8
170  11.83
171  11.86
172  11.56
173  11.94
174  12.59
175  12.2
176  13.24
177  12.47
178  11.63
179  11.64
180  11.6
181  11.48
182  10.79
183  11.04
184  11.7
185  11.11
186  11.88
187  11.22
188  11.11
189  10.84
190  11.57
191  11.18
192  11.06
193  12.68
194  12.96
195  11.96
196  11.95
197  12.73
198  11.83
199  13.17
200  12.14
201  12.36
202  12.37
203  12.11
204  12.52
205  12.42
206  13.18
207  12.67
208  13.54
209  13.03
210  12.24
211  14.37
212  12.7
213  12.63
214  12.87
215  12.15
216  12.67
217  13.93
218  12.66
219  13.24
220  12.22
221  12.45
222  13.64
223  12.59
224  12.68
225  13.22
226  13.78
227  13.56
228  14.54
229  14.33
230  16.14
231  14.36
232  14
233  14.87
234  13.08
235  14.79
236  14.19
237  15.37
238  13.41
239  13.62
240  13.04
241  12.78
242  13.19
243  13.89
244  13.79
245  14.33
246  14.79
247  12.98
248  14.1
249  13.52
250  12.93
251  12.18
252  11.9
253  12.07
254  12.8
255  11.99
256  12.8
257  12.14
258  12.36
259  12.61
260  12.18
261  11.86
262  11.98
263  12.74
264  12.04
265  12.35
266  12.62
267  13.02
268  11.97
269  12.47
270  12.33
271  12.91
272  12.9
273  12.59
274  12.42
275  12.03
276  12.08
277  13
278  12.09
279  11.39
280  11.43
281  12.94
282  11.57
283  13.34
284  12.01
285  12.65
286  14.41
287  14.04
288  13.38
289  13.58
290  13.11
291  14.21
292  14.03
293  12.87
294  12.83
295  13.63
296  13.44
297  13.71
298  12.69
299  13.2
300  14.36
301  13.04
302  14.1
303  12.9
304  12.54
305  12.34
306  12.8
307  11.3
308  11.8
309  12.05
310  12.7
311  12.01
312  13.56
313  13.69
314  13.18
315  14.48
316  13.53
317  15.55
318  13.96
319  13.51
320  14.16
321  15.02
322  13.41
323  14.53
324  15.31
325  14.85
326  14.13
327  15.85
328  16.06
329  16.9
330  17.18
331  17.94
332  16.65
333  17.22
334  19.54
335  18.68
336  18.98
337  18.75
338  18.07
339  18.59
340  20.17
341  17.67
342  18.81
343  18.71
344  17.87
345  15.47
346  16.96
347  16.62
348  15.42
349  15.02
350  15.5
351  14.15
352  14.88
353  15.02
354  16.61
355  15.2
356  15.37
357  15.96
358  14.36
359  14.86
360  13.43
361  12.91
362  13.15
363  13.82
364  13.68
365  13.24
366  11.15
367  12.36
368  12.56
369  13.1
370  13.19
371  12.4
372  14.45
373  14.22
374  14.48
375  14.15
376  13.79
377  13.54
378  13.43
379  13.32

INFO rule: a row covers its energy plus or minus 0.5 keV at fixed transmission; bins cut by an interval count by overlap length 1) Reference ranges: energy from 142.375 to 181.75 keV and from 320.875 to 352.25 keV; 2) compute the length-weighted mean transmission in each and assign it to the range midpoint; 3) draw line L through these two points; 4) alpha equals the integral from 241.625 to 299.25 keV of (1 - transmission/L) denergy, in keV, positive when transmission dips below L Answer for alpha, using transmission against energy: 8.3 keV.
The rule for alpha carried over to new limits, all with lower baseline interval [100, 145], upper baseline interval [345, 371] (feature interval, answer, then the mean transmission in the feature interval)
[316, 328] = -1.0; 14.6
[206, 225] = -3.2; 12.9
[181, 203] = -2.6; 11.8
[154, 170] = -3.4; 11.9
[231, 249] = -3.5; 13.9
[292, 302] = -0.4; 13.4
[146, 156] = -3.3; 12.8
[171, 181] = -1.9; 12.1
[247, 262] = -0.7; 12.5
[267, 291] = -0.3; 12.7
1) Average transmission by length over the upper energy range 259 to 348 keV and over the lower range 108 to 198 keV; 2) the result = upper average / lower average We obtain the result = 1.3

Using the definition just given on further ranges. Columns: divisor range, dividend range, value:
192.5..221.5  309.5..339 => 1.23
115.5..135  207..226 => 1.35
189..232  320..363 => 1.26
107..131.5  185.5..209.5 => 1.45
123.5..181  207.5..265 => 1.14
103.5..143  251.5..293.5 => 1.40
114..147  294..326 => 1.32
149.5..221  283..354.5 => 1.22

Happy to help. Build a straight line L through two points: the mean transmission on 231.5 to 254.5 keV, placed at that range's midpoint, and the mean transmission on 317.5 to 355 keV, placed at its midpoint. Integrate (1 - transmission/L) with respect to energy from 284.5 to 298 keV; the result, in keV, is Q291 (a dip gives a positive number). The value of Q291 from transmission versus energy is 1.4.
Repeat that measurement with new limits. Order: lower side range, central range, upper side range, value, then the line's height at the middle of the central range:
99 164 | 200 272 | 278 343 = -3.0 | 12.6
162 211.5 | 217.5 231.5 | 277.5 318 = -1.3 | 12.4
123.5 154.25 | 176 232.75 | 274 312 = -2.6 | 12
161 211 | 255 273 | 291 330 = 0.9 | 13.1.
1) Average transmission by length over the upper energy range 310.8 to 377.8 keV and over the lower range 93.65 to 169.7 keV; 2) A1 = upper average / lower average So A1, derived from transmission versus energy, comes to 1.55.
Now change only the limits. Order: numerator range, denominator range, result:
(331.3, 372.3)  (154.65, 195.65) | 1.33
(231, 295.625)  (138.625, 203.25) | 1.09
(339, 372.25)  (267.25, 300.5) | 1.17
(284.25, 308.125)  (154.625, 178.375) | 1.10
